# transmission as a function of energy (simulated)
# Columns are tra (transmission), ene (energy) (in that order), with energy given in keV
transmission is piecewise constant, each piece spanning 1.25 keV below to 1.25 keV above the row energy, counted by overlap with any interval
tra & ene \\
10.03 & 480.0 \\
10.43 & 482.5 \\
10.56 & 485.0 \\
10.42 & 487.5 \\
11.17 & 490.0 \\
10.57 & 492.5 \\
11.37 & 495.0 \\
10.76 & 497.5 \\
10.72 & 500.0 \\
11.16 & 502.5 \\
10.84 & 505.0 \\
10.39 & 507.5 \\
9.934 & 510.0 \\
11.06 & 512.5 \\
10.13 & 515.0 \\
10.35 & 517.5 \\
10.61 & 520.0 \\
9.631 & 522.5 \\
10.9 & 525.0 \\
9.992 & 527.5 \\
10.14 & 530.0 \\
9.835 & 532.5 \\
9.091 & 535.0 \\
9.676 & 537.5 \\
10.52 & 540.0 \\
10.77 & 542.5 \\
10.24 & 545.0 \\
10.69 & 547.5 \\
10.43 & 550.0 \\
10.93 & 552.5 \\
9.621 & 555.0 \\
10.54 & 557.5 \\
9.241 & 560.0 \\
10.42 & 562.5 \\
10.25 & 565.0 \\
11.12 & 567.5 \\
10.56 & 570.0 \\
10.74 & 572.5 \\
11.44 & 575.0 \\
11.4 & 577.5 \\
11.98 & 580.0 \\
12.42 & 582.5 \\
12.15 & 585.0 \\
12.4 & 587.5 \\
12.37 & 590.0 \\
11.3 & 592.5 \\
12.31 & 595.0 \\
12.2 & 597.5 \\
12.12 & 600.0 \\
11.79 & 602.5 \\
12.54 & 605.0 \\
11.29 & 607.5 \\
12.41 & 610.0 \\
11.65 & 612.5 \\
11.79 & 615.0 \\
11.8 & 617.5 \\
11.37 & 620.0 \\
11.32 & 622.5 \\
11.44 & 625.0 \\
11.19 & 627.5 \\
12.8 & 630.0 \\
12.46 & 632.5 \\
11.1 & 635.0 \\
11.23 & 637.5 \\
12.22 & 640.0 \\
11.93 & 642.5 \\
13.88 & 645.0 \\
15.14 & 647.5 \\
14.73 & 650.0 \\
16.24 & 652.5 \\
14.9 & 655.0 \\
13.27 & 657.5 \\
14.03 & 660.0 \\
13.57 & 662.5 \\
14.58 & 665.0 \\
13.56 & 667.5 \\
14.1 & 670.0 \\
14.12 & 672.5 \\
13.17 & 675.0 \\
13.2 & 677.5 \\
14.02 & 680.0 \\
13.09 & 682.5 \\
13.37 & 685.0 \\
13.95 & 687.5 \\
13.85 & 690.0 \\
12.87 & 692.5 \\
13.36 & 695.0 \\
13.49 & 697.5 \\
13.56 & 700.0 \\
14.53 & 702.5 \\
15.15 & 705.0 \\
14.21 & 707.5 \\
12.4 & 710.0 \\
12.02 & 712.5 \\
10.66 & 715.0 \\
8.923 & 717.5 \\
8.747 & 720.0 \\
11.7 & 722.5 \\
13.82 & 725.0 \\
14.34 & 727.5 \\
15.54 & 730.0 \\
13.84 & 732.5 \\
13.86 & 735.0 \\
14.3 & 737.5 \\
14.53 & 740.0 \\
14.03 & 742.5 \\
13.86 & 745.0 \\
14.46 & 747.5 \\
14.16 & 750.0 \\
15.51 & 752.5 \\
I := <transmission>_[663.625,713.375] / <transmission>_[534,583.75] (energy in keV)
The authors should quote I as 1.29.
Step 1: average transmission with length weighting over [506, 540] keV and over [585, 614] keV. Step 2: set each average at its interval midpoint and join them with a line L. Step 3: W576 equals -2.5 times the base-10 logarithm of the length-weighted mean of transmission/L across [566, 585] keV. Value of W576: 0.00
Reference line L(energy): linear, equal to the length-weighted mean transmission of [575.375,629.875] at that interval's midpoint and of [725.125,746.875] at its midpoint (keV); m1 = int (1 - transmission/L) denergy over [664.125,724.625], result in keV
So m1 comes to 2.1 keV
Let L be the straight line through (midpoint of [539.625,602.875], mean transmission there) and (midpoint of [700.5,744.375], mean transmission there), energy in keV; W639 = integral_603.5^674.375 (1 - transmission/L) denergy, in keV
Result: -4.9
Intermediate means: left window 11.2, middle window 12.9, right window 13.1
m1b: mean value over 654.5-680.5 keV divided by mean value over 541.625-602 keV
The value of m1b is 1.2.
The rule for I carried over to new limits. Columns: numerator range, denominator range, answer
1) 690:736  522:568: 1.27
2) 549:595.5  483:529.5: 1.05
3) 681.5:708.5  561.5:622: 1.18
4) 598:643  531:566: 1.16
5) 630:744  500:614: 1.22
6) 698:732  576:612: 1.06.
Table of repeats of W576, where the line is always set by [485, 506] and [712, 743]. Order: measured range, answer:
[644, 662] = -0.20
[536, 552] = 0.09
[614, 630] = 0.03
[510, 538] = 0.10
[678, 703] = -0.09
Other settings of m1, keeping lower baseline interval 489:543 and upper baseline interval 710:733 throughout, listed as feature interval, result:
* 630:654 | -3.6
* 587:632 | -2.8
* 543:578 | 0.9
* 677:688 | -1.6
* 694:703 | -1.3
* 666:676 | -1.8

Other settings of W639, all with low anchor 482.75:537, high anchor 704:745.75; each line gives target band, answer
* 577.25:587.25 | -0.7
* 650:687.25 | -4.9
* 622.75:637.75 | 0.2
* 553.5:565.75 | 1.1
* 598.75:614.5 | -0.5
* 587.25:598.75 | -0.6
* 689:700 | -0.6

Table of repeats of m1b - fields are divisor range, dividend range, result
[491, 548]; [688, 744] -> 1.27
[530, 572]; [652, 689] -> 1.36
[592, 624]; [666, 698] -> 1.14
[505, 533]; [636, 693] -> 1.33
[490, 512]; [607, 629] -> 1.08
